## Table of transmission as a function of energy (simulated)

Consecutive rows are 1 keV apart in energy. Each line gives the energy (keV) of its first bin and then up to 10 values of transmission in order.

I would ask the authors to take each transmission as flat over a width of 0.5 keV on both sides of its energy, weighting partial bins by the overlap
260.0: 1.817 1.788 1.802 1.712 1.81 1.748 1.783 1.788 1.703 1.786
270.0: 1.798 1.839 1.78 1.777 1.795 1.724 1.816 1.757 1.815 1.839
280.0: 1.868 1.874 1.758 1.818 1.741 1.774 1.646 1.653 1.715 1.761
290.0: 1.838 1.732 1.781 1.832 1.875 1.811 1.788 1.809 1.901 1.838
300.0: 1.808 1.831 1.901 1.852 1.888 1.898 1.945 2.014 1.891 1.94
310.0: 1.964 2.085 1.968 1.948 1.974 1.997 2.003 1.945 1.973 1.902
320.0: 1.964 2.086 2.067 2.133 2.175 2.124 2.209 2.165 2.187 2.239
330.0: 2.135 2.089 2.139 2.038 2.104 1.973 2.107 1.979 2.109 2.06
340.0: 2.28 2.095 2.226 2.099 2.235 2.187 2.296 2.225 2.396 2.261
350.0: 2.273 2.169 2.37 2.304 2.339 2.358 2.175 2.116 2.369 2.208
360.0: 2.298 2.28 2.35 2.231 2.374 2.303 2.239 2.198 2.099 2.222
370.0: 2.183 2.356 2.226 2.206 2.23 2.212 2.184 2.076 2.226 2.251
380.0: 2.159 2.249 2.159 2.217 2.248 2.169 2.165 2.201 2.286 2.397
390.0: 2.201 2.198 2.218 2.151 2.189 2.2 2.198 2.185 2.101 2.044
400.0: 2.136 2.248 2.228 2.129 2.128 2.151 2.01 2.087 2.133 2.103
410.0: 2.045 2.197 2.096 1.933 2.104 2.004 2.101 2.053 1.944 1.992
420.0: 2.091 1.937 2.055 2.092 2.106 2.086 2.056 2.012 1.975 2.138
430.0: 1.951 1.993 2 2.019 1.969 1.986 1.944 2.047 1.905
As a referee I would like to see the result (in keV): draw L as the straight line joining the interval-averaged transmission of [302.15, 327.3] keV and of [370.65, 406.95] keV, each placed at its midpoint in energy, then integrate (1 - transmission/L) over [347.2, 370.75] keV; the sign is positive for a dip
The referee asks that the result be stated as -1.7 keV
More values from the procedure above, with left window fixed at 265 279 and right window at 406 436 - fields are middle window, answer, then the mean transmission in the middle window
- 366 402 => -4.1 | 2.2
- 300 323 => -1.3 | 1.96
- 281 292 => 0.3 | 1.75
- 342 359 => -3.0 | 2.26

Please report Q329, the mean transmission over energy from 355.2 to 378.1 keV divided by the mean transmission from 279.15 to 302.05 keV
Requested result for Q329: 1.24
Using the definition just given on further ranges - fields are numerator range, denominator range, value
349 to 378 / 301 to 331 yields 1.11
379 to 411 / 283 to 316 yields 1.17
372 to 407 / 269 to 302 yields 1.22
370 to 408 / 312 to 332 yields 1.06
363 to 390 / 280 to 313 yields 1.21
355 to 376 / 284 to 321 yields 1.20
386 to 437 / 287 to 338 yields 1.07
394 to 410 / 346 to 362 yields 0.94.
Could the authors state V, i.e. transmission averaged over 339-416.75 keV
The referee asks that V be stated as 2.2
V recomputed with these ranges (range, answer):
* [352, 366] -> 2.29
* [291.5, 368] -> 2.09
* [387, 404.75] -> 2.19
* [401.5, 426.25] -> 2.07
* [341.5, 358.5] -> 2.26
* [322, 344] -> 2.13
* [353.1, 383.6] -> 2.24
